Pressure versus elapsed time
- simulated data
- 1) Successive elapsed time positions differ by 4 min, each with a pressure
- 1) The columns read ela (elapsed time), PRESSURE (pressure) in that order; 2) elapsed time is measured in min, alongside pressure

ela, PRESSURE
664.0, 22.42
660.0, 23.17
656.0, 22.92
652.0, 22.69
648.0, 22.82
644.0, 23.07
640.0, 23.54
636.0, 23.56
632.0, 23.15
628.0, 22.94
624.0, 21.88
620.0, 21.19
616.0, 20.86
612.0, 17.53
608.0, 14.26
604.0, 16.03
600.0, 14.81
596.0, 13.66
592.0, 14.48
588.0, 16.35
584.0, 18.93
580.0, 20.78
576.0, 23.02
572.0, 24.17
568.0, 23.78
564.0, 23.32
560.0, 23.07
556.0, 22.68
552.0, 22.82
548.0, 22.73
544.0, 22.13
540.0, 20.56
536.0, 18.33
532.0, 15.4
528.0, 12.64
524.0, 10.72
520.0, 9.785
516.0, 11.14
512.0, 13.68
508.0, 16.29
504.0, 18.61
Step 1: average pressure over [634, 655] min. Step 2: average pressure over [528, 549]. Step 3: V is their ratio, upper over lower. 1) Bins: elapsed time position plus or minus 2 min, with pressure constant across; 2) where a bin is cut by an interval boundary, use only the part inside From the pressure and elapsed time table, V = 1.22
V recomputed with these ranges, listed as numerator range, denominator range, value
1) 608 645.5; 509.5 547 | 1.42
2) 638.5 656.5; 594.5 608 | 1.55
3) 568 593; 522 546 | 1.21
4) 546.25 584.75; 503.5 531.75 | 1.73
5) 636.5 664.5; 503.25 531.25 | 1.75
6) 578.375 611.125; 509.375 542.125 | 1.15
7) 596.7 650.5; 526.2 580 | 0.96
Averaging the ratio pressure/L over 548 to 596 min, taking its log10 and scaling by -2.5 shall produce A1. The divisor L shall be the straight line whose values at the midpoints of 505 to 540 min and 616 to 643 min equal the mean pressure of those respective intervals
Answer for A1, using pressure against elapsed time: -0.18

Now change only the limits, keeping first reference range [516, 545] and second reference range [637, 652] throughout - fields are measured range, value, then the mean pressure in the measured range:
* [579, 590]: 0.02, 18.5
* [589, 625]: 0.20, 17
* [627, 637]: -0.05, 23.2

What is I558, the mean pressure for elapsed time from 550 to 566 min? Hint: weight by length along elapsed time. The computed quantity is 23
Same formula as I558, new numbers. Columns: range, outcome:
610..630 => 20.9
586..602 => 14.8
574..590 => 19.8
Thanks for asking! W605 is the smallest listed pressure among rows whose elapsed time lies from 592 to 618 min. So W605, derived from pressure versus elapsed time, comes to 13.66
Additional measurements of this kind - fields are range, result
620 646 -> 21.19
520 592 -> 9.785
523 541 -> 10.72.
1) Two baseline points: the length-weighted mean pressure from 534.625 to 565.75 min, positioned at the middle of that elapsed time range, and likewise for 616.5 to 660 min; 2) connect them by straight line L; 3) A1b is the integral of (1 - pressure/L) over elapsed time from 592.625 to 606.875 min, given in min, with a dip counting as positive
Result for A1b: 4.87 min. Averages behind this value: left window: 22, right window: 22.7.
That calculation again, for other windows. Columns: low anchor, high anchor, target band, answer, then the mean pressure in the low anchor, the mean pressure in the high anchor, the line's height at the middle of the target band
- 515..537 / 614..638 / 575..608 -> 3.39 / 12.8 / 22.3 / 19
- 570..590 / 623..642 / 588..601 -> 4.10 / 20.6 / 23.1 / 21.3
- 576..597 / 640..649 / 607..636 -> 0.39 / 17.6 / 23.1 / 20.9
